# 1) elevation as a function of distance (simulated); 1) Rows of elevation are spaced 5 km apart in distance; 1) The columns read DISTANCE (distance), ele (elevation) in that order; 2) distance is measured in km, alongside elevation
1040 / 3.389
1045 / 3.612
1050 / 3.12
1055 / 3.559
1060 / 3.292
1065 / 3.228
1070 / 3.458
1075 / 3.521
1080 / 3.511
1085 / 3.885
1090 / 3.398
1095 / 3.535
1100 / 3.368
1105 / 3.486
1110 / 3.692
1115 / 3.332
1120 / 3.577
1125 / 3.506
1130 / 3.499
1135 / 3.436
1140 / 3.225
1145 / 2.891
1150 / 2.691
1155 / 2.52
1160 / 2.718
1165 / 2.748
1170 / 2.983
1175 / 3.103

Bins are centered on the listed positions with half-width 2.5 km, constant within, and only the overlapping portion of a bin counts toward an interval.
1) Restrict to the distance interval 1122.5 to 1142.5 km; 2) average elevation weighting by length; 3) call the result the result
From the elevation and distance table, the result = 3.42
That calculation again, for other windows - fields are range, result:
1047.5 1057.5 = 3.34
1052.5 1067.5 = 3.36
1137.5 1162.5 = 2.81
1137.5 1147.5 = 3.06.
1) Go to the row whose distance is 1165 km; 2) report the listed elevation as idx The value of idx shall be 2.748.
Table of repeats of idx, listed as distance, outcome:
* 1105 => 3.486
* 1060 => 3.292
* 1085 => 3.885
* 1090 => 3.398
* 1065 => 3.228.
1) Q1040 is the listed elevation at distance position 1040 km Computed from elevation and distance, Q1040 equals 3.389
